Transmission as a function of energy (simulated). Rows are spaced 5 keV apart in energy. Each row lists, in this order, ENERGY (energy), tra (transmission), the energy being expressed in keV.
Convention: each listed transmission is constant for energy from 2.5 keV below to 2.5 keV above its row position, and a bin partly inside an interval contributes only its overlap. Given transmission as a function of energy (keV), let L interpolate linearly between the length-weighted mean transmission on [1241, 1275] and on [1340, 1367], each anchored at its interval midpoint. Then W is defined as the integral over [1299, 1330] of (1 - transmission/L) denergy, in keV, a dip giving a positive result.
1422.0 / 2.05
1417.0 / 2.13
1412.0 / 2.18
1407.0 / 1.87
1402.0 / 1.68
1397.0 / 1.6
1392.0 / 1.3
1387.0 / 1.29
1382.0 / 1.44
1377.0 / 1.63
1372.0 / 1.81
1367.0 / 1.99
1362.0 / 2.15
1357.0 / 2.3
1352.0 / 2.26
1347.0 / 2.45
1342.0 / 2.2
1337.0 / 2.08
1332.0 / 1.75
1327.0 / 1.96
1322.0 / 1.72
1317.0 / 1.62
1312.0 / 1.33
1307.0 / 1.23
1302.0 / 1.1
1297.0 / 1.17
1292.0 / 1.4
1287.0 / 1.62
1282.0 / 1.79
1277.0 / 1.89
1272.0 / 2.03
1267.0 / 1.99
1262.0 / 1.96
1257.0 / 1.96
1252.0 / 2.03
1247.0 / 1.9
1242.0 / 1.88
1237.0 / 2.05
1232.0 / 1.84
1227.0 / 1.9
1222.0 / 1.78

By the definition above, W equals 9.4 keV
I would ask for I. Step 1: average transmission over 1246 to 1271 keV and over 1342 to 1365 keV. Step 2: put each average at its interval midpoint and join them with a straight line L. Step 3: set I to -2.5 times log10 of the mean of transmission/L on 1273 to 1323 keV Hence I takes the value 0.37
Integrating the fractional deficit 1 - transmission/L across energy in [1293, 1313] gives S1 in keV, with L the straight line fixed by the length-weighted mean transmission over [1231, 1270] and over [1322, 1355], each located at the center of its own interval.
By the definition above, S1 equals 8.1 keV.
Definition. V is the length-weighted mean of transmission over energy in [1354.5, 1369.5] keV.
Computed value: 2.15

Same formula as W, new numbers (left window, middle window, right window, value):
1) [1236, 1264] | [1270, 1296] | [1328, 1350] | 3.96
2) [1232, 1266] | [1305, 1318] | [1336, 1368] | 4.57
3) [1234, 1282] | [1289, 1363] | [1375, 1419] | 1.42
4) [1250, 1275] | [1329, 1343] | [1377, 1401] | -2.63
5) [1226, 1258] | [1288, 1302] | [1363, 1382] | 4.40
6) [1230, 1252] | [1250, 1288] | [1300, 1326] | -3.89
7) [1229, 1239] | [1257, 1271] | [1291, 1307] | -3.32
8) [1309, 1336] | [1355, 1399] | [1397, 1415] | 2.10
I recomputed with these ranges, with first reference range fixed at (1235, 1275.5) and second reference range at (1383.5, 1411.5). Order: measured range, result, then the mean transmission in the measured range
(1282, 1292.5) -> 0.18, 1.6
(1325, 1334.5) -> -0.05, 1.85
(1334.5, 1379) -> -0.23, 2.1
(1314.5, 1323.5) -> 0.08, 1.66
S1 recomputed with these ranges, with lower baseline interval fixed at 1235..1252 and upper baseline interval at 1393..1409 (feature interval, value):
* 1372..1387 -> 1.5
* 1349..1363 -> -4.0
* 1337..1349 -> -3.3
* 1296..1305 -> 3.5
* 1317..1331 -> 0.1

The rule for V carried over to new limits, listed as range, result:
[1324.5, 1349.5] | 2.09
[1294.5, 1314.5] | 1.21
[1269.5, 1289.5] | 1.83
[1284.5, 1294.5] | 1.51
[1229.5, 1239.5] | 1.95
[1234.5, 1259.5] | 1.96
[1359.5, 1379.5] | 1.9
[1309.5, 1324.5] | 1.56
